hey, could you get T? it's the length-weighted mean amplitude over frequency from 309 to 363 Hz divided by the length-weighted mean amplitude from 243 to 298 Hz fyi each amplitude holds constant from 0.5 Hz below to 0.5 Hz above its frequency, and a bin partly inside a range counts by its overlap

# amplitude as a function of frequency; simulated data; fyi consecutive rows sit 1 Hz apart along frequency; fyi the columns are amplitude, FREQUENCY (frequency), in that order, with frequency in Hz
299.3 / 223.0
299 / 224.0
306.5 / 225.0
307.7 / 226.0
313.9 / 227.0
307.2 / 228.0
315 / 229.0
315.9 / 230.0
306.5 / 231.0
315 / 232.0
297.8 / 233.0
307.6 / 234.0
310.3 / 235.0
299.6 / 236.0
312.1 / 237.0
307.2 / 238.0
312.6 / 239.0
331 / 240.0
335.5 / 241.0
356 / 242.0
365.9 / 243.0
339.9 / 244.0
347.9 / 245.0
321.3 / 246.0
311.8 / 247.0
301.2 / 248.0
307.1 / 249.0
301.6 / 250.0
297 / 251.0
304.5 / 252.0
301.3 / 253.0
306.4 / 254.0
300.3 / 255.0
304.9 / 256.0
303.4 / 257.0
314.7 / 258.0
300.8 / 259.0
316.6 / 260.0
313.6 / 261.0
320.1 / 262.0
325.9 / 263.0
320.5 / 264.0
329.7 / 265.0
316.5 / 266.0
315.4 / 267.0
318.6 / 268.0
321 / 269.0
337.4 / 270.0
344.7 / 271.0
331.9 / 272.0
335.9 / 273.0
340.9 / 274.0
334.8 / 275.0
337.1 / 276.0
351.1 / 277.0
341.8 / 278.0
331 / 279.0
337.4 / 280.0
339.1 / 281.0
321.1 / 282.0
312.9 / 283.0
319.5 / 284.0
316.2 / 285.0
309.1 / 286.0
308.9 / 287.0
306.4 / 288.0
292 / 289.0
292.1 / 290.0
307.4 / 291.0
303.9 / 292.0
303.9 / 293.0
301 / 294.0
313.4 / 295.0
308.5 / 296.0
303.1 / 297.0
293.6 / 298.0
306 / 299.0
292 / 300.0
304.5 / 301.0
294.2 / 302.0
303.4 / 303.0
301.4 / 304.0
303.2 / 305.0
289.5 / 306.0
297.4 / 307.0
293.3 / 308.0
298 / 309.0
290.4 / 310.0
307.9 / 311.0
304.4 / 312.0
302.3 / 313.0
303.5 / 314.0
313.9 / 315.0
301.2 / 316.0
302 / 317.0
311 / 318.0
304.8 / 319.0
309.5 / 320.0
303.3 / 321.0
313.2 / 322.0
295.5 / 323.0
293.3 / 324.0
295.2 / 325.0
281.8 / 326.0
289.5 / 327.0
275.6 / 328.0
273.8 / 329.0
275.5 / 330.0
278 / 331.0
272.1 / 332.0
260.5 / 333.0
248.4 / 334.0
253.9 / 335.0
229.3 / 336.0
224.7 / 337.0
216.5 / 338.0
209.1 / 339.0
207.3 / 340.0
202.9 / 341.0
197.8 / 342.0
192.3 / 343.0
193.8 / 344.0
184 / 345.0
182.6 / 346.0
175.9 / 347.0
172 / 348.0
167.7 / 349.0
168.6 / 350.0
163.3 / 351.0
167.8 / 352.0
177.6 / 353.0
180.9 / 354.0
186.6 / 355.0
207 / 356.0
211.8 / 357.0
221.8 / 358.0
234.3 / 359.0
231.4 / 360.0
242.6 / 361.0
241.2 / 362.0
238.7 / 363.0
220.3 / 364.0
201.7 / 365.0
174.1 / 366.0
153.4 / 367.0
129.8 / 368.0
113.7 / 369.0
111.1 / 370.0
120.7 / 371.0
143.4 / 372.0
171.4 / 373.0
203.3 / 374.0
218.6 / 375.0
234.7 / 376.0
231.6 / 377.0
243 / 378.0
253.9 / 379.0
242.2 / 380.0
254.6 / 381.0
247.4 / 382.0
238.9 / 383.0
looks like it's 0.8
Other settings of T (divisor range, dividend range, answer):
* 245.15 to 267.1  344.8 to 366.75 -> 0.63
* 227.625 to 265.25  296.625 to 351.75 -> 0.84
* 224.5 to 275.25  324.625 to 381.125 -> 0.66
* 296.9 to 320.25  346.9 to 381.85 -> 0.65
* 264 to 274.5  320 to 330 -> 0.89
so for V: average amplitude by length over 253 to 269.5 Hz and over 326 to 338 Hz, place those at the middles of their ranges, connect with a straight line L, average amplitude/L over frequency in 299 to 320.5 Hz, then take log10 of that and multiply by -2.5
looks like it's -0.090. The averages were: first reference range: 314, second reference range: 261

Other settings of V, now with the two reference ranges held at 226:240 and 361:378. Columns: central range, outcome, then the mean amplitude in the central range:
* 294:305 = -0.21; 302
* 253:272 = -0.12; 317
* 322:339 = -0.20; 266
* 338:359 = 0.08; 190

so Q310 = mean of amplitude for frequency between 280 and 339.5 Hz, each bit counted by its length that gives 293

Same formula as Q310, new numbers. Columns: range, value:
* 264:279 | 332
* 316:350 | 248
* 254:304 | 316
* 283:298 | 306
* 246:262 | 307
